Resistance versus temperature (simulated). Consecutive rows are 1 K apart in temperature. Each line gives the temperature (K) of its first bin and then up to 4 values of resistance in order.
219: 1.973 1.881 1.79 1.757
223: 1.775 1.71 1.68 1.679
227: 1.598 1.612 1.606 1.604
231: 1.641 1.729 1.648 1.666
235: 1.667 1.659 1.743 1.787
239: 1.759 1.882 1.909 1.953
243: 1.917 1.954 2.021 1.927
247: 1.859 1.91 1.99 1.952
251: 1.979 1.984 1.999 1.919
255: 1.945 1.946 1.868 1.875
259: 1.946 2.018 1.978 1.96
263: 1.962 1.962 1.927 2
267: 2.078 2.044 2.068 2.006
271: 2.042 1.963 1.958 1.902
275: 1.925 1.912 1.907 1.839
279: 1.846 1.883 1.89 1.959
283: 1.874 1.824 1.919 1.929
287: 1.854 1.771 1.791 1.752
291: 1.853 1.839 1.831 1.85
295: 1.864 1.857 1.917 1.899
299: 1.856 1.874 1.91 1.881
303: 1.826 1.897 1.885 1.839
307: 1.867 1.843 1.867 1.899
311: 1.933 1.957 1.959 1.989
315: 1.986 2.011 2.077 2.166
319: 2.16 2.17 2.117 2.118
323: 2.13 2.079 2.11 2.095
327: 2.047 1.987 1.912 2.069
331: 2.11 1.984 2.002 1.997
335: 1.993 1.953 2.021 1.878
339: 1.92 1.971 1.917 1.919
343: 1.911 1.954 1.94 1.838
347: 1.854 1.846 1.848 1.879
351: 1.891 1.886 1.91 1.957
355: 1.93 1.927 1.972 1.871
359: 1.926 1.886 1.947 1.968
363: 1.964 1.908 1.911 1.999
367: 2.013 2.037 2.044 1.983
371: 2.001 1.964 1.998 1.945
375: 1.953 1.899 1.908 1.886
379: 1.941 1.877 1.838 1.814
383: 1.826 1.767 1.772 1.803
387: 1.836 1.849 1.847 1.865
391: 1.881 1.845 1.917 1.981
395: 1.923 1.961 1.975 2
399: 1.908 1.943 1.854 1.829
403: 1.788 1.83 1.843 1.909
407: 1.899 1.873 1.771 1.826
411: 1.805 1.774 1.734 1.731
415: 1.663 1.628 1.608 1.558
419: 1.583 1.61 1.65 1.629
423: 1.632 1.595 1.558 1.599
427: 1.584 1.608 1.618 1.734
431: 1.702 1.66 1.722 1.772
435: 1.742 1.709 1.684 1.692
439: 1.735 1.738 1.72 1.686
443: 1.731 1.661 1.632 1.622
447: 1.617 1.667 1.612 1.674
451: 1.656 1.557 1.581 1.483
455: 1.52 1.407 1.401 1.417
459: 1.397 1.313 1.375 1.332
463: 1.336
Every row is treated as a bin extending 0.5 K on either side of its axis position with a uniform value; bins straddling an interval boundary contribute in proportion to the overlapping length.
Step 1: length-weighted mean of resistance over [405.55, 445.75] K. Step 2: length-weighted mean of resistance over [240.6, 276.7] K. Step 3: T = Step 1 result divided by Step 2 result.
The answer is 0.86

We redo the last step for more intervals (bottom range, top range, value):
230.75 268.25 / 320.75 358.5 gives 1.04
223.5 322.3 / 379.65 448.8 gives 0.93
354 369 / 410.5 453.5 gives 0.85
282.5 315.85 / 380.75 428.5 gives 0.95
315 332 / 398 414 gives 0.89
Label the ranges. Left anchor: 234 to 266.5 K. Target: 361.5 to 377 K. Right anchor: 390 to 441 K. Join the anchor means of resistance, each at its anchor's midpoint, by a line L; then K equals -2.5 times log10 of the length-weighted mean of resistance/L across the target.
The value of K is -0.099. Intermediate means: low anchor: 1.91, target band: 1.97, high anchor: 1.76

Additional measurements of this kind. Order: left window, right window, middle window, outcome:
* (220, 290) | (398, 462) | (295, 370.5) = -0.10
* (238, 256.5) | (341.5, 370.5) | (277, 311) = 0.04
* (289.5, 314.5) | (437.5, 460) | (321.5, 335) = -0.12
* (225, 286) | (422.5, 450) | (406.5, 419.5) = -0.02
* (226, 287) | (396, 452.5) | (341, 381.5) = -0.09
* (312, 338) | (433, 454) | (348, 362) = 0.02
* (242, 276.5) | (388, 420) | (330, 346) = -0.04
